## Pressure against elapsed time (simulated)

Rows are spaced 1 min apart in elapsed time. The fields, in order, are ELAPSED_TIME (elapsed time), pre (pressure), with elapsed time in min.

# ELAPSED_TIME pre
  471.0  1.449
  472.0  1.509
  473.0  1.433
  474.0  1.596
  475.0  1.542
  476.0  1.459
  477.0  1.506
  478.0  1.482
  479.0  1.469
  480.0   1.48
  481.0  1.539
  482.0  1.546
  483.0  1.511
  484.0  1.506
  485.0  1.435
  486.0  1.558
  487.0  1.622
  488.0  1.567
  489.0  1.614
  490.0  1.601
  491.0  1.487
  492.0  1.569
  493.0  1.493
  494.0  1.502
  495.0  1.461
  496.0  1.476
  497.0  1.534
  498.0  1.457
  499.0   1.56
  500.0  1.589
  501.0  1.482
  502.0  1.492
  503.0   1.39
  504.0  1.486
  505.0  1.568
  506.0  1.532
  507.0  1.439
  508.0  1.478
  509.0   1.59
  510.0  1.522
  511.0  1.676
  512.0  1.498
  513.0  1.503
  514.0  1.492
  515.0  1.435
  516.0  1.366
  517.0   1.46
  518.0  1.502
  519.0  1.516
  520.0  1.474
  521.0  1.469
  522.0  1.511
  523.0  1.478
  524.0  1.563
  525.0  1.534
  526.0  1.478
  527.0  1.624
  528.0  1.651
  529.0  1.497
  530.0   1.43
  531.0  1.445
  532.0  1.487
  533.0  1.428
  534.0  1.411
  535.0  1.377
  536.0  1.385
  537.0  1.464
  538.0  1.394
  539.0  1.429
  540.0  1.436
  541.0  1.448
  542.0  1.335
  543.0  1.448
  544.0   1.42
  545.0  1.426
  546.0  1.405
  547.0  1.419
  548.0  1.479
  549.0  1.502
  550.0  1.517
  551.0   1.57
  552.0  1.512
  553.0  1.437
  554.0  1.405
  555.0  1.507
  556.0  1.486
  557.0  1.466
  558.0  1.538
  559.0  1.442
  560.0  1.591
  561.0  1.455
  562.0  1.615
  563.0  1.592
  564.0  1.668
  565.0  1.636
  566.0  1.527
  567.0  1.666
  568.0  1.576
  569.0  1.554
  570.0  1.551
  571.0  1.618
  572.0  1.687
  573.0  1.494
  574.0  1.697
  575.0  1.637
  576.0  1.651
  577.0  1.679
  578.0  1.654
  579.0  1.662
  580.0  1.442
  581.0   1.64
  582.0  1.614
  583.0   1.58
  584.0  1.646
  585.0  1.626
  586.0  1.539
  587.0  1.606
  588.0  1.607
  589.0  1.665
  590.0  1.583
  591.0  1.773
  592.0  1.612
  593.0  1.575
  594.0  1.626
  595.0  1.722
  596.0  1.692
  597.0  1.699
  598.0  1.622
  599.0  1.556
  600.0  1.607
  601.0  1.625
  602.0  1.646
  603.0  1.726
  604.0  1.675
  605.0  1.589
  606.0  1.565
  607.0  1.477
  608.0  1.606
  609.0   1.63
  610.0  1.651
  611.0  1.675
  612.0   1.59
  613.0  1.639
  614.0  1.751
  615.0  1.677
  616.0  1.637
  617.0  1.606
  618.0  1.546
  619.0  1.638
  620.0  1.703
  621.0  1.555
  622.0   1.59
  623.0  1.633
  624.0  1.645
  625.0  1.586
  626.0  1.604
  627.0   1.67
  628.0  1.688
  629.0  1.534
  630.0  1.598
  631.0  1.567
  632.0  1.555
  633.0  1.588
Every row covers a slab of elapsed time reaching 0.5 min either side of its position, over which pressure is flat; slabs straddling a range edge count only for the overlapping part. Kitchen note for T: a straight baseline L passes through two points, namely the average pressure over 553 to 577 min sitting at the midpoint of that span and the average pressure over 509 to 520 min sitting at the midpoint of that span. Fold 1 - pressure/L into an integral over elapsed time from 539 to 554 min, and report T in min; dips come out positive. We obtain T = 0.9 min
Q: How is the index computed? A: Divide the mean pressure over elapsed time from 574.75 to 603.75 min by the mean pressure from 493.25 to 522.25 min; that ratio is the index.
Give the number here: 1.09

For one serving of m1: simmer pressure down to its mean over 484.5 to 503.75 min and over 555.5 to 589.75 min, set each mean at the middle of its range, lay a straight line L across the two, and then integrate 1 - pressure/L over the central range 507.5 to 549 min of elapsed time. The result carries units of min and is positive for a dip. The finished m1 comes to 2.1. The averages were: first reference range 1.52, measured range 1.47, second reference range 1.59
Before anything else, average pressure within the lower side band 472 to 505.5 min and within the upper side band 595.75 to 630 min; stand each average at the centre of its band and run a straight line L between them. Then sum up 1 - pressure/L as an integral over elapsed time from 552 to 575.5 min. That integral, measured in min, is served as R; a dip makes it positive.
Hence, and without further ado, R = 0.38 min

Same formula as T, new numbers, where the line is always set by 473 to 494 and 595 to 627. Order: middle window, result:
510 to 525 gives 0.54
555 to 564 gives 0.33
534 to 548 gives 1.39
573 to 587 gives -0.10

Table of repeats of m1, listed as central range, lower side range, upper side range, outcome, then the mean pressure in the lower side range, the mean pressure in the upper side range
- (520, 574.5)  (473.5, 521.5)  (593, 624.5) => 2.16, 1.51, 1.63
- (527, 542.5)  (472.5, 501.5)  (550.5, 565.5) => 0.80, 1.52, 1.53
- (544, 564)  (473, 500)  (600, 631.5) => 1.01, 1.52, 1.62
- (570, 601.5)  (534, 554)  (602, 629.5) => -1.58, 1.44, 1.63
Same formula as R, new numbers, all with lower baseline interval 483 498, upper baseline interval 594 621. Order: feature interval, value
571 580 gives -0.2 min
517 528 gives 0.3 min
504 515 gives 0.2 min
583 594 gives 0.0 min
